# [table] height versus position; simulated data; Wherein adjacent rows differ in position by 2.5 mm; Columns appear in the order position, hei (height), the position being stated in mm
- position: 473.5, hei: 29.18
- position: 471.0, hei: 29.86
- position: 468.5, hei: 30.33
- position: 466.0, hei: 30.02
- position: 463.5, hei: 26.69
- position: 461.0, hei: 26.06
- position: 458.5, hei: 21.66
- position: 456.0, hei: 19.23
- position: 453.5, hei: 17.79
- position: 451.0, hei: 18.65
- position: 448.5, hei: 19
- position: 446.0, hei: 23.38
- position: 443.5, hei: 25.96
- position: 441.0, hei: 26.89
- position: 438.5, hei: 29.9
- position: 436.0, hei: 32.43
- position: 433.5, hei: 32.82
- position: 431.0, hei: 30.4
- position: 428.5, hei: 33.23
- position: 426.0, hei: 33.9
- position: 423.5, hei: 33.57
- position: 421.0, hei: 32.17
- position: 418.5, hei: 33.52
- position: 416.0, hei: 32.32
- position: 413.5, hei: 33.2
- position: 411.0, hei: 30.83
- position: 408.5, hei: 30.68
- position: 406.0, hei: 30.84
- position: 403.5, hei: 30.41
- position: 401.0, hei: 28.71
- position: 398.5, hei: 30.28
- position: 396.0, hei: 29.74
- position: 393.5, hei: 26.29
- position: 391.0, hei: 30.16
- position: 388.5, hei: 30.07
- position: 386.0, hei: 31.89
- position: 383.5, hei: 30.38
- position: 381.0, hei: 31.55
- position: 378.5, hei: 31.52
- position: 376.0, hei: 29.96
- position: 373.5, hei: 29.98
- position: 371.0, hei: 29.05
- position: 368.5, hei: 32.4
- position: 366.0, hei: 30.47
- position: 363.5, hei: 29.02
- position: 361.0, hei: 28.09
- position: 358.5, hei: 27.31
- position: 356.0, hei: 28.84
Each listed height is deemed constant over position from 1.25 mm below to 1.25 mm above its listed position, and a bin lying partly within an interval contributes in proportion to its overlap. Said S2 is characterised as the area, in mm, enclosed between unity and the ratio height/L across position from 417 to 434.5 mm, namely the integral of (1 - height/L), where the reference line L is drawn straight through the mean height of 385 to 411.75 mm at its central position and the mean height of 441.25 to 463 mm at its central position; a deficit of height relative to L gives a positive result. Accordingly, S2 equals -4.71 mm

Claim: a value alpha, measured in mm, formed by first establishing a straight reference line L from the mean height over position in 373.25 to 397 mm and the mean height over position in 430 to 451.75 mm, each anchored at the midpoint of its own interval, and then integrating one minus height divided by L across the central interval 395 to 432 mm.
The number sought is -4.2 mm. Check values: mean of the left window 30.2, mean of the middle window 31.6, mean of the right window 26.7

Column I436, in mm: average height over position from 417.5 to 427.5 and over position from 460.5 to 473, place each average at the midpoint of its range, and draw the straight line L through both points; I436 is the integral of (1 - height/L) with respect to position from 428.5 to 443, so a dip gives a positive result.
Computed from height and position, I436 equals 0.66 mm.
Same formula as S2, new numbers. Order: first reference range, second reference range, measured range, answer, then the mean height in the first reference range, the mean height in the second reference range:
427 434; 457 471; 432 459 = 5.0 mm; 32.1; 27.1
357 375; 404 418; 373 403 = 0.4 mm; 29.5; 31.6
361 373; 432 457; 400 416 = -2.2 mm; 30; 24.7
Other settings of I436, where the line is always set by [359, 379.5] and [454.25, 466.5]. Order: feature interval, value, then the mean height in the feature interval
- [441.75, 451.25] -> 1.0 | 22.3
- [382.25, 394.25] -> -0.5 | 29.9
